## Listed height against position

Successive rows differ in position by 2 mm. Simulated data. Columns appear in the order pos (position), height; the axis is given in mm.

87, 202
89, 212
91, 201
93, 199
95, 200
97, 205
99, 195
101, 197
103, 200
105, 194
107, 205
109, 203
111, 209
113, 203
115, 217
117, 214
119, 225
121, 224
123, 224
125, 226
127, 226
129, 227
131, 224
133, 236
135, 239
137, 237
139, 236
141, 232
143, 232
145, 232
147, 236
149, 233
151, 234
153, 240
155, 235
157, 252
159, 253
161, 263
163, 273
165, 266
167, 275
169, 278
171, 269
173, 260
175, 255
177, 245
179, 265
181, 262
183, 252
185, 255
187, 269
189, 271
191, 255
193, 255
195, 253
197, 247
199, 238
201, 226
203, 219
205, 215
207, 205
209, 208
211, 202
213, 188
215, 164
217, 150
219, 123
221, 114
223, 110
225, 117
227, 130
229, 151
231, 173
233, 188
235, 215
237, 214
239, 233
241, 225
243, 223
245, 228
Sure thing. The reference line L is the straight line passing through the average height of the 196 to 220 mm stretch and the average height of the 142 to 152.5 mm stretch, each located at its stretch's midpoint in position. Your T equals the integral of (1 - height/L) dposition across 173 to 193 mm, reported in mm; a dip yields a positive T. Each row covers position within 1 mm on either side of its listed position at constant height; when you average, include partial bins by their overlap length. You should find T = -4.3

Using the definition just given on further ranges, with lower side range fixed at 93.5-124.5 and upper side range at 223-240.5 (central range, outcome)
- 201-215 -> -1.78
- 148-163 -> -3.90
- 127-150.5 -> -3.87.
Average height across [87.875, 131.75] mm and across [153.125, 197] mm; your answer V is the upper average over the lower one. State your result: 1.23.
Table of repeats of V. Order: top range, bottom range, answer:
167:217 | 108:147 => 1.06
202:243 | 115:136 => 0.79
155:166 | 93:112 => 1.29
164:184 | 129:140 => 1.12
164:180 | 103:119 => 1.27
